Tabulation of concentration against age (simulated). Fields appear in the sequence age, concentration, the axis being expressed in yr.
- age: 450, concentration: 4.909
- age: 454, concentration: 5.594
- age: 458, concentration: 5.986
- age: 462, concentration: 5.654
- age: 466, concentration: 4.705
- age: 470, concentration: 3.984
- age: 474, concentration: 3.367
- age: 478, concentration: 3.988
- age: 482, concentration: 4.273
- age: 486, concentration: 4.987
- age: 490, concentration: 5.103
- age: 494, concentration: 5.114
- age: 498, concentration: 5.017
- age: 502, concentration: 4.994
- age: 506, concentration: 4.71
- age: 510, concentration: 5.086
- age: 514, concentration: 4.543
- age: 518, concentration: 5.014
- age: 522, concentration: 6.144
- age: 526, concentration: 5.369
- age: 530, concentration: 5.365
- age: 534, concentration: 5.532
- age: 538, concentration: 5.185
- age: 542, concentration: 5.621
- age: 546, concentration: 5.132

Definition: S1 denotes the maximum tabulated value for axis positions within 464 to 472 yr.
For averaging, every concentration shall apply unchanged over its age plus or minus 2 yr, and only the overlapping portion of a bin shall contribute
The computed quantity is 4.705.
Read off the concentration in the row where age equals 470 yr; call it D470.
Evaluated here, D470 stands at 3.984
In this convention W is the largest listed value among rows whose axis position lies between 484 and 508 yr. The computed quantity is 5.114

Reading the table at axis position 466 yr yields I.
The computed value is 4.705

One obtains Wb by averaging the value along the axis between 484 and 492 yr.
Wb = 5.04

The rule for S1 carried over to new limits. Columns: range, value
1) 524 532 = 5.369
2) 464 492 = 5.103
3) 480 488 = 4.987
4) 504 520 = 5.086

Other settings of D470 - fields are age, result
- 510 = 5.086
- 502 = 4.994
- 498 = 5.017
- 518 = 5.014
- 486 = 4.987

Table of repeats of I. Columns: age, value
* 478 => 3.988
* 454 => 5.594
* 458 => 5.986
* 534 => 5.532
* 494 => 5.114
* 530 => 5.365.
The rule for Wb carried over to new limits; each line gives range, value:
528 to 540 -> 5.36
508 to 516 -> 4.81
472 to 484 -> 3.88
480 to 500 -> 4.9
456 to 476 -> 4.74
